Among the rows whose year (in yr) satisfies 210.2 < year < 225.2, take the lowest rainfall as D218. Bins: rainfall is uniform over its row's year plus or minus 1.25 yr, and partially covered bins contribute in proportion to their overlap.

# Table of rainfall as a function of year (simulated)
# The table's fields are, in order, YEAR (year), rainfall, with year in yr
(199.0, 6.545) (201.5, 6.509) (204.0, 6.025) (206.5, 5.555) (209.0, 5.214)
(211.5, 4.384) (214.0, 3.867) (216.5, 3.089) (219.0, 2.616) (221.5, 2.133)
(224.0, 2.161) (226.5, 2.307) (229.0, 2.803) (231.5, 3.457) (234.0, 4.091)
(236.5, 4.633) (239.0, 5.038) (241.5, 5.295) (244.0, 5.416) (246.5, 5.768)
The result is 2.133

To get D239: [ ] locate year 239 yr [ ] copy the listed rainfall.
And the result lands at 5.038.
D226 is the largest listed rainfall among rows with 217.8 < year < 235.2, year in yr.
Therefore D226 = 4.091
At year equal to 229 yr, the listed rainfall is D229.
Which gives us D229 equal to 2.803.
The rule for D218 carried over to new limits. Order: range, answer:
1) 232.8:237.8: 4.091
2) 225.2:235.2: 2.307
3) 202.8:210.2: 5.214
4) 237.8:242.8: 5.038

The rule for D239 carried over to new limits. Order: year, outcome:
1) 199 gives 6.545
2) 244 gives 5.416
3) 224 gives 2.161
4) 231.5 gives 3.457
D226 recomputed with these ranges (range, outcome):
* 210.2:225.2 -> 4.384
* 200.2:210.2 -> 6.509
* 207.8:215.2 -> 5.214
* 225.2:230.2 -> 2.803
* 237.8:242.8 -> 5.295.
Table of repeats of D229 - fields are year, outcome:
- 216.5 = 3.089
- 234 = 4.091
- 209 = 5.214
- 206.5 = 5.555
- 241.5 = 5.295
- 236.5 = 4.633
